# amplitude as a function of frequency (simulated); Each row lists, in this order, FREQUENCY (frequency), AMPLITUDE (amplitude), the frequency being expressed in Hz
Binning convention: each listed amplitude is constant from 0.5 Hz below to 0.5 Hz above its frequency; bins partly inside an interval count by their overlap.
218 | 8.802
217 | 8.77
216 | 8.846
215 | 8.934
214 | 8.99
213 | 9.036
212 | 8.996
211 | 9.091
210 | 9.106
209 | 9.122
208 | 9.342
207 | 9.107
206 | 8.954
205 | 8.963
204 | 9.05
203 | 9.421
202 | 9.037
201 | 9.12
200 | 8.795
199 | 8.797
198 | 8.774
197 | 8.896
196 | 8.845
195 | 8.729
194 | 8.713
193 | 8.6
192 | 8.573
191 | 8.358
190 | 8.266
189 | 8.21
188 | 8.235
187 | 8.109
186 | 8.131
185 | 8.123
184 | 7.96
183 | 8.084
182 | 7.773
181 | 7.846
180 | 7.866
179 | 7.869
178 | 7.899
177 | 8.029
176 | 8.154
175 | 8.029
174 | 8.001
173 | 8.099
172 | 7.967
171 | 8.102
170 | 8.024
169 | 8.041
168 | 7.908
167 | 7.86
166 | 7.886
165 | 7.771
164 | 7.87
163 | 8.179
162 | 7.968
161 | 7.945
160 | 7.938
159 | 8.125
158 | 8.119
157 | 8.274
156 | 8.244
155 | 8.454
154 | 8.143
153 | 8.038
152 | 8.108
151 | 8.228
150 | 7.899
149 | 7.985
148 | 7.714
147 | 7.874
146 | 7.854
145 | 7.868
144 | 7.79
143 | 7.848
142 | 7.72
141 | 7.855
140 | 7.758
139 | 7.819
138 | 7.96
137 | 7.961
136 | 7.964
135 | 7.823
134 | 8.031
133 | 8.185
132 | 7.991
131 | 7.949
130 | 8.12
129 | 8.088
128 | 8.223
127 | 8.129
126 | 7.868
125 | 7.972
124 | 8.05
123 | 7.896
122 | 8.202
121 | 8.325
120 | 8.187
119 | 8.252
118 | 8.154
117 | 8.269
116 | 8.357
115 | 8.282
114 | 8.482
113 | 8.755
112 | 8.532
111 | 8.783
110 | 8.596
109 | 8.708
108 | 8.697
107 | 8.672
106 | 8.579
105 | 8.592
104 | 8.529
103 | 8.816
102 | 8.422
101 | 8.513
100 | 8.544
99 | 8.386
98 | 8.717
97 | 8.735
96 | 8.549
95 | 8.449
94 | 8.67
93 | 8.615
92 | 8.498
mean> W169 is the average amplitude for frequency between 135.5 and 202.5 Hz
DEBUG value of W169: 8.13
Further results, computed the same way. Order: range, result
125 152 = 7.95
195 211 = 9.01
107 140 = 8.21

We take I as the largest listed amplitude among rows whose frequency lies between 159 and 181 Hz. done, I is 8.179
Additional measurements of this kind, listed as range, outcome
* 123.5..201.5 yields 9.12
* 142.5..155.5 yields 8.454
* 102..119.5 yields 8.816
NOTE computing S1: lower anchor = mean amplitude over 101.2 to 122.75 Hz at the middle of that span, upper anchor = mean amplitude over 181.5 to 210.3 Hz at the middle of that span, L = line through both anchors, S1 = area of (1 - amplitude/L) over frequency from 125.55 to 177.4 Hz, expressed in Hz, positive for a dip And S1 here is 3.4 Hz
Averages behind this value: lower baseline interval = 8.48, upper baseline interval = 8.66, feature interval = 8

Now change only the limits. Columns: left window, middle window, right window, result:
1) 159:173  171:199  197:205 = 1.0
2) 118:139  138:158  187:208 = 0.7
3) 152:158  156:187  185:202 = 1.4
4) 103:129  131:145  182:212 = 0.9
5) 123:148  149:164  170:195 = -0.1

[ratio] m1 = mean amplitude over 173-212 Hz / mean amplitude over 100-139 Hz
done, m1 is 1.03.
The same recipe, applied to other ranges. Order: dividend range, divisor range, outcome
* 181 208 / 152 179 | 1.07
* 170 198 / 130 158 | 1.03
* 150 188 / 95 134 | 0.96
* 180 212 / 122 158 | 1.08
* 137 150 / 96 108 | 0.91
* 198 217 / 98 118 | 1.06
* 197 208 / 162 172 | 1.13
